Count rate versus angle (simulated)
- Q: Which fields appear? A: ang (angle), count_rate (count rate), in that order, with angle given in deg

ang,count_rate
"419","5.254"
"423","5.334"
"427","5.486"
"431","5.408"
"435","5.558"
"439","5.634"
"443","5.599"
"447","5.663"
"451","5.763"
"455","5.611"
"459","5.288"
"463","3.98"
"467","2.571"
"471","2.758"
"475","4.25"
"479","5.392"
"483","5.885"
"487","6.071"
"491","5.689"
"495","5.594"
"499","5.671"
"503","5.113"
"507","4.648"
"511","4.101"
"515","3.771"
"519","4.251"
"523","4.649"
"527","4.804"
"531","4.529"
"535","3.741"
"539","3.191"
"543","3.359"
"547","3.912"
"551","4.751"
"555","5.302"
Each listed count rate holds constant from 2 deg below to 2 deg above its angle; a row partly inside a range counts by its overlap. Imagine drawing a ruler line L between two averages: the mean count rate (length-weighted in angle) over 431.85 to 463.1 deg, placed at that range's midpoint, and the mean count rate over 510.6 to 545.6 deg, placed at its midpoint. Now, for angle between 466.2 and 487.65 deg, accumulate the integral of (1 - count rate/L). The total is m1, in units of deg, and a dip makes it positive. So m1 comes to 1.8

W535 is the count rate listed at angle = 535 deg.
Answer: 3.741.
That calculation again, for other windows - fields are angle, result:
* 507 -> 4.648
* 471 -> 2.758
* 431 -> 5.408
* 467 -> 2.571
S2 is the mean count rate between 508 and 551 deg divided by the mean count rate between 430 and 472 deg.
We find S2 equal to 0.83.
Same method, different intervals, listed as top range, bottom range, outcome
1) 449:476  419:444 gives 0.79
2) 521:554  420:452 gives 0.75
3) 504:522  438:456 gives 0.75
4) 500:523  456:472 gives 1.16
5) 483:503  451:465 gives 1.12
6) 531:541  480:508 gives 0.66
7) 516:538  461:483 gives 1.08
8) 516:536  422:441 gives 0.80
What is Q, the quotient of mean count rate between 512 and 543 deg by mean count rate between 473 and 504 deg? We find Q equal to 0.75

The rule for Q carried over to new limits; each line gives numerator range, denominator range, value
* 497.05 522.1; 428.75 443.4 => 0.83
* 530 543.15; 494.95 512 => 0.74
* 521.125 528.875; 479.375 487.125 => 0.81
